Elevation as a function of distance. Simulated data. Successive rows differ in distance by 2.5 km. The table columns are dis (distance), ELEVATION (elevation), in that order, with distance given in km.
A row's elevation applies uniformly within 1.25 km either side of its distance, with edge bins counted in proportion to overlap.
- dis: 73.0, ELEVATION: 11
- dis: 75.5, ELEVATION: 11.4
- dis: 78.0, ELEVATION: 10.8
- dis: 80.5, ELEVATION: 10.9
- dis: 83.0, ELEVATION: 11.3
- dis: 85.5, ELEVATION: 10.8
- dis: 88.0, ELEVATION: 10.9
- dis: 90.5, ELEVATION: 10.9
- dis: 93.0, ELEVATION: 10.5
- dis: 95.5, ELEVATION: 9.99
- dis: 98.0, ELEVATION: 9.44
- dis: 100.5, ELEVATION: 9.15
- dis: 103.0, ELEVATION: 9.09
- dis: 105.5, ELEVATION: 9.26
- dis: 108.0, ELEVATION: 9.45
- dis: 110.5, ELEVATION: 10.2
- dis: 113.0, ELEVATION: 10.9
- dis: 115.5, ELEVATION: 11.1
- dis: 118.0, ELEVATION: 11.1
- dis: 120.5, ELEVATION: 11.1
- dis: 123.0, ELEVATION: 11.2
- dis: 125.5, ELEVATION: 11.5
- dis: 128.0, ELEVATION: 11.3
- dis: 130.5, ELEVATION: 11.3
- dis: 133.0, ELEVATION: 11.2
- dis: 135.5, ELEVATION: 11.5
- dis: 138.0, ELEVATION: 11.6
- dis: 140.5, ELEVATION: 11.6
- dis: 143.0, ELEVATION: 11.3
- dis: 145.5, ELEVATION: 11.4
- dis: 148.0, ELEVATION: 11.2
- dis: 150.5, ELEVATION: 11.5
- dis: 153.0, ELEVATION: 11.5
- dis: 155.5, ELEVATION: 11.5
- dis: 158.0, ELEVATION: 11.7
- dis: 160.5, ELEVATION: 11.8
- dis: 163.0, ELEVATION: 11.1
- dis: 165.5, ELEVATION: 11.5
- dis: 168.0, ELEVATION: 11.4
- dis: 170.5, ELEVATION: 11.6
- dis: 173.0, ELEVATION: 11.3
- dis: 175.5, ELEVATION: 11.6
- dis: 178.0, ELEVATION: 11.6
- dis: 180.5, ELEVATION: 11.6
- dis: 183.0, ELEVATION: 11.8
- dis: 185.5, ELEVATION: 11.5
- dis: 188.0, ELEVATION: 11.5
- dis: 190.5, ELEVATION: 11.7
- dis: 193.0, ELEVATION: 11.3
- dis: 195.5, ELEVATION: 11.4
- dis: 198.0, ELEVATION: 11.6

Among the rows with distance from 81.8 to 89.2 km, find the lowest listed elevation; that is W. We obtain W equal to 10.8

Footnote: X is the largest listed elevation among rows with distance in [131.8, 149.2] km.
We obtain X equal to 11.6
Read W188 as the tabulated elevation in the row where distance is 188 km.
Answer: 11.5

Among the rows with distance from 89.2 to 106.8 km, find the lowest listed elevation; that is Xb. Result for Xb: 9.09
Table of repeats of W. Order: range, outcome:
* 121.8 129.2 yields 11.2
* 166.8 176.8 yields 11.3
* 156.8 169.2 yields 11.1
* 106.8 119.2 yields 9.45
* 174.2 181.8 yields 11.6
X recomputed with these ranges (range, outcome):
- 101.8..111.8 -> 10.2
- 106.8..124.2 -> 11.2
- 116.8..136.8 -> 11.5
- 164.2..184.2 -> 11.8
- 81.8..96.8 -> 11.3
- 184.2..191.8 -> 11.7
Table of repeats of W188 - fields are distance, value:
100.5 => 9.15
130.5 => 11.3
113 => 10.9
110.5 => 10.2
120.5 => 11.1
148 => 11.2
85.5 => 10.8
